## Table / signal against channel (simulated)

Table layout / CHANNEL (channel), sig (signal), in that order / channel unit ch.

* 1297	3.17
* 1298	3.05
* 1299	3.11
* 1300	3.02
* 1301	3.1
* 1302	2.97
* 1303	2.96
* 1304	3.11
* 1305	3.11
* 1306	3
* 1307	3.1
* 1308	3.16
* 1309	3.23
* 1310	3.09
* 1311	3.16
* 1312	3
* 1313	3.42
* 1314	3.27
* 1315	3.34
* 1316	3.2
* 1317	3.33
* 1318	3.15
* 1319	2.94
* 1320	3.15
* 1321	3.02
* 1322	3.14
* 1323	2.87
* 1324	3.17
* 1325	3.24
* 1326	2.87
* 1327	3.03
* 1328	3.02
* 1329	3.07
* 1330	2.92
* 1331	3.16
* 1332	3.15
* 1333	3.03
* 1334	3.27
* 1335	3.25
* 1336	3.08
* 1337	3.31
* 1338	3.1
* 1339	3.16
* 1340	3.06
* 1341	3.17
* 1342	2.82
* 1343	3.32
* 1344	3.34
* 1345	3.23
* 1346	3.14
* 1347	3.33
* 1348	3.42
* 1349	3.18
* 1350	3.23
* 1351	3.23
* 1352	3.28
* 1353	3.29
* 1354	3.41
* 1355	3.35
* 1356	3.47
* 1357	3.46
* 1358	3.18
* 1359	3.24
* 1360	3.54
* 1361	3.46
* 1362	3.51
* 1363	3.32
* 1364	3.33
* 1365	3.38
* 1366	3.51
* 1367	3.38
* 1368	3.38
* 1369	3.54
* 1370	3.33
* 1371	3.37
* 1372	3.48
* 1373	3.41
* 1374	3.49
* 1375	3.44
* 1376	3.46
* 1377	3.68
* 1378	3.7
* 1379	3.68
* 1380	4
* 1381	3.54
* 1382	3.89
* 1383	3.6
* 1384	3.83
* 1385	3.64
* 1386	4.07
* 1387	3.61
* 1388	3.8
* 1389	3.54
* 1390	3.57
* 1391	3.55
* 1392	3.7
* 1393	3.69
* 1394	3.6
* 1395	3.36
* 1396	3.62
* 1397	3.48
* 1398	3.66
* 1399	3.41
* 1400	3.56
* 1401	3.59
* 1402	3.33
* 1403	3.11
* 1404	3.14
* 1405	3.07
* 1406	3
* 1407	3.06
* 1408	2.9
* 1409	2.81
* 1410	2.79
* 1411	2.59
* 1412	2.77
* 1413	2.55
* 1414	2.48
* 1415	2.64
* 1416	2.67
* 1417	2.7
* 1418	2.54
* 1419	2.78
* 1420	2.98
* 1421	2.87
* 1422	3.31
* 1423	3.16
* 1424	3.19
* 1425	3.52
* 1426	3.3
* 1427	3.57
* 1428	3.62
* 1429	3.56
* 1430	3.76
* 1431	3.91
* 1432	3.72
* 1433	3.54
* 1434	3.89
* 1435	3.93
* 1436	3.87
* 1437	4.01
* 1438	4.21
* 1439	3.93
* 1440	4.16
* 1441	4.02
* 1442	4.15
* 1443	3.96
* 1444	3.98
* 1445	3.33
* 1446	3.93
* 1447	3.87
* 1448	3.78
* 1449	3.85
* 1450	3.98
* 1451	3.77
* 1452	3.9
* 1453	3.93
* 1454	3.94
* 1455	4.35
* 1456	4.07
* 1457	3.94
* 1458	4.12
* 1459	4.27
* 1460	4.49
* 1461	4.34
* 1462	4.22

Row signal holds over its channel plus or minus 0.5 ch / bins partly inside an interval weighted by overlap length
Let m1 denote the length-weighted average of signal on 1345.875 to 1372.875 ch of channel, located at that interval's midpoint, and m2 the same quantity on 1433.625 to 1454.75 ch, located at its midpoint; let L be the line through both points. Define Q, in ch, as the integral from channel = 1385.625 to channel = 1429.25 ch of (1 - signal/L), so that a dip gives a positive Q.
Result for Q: 5.4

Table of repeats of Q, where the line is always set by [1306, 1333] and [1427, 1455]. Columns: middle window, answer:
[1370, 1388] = -0.8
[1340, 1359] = 0.2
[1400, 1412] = 2.0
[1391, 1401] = 0.1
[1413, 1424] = 2.7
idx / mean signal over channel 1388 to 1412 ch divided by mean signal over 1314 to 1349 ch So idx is 1.05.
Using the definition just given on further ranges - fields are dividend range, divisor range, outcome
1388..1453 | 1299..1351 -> 1.10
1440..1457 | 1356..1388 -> 1.11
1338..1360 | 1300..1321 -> 1.04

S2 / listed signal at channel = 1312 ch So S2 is 3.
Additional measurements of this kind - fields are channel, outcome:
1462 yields 4.22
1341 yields 3.17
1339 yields 3.16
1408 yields 2.9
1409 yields 2.81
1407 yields 3.06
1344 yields 3.34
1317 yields 3.33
